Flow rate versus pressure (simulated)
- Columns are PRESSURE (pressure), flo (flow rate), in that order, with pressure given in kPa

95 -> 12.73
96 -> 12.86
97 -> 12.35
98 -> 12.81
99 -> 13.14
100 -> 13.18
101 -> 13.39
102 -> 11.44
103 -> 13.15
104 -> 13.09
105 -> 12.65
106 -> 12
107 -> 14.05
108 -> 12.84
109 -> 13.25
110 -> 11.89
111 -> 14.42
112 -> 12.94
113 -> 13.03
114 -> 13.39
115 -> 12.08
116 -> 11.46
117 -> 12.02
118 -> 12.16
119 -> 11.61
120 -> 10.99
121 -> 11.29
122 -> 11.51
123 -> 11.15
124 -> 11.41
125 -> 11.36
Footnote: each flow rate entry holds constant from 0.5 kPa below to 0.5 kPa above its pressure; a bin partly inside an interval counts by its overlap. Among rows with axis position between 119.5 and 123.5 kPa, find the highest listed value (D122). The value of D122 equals 11.51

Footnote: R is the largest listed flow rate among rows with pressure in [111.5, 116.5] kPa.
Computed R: 13.39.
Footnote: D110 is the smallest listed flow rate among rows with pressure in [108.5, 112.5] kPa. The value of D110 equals 11.89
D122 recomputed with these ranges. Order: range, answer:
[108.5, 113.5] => 14.42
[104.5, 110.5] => 14.05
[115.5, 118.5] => 12.16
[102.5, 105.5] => 13.15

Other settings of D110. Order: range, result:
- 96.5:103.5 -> 11.44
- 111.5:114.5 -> 12.94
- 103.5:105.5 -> 12.65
